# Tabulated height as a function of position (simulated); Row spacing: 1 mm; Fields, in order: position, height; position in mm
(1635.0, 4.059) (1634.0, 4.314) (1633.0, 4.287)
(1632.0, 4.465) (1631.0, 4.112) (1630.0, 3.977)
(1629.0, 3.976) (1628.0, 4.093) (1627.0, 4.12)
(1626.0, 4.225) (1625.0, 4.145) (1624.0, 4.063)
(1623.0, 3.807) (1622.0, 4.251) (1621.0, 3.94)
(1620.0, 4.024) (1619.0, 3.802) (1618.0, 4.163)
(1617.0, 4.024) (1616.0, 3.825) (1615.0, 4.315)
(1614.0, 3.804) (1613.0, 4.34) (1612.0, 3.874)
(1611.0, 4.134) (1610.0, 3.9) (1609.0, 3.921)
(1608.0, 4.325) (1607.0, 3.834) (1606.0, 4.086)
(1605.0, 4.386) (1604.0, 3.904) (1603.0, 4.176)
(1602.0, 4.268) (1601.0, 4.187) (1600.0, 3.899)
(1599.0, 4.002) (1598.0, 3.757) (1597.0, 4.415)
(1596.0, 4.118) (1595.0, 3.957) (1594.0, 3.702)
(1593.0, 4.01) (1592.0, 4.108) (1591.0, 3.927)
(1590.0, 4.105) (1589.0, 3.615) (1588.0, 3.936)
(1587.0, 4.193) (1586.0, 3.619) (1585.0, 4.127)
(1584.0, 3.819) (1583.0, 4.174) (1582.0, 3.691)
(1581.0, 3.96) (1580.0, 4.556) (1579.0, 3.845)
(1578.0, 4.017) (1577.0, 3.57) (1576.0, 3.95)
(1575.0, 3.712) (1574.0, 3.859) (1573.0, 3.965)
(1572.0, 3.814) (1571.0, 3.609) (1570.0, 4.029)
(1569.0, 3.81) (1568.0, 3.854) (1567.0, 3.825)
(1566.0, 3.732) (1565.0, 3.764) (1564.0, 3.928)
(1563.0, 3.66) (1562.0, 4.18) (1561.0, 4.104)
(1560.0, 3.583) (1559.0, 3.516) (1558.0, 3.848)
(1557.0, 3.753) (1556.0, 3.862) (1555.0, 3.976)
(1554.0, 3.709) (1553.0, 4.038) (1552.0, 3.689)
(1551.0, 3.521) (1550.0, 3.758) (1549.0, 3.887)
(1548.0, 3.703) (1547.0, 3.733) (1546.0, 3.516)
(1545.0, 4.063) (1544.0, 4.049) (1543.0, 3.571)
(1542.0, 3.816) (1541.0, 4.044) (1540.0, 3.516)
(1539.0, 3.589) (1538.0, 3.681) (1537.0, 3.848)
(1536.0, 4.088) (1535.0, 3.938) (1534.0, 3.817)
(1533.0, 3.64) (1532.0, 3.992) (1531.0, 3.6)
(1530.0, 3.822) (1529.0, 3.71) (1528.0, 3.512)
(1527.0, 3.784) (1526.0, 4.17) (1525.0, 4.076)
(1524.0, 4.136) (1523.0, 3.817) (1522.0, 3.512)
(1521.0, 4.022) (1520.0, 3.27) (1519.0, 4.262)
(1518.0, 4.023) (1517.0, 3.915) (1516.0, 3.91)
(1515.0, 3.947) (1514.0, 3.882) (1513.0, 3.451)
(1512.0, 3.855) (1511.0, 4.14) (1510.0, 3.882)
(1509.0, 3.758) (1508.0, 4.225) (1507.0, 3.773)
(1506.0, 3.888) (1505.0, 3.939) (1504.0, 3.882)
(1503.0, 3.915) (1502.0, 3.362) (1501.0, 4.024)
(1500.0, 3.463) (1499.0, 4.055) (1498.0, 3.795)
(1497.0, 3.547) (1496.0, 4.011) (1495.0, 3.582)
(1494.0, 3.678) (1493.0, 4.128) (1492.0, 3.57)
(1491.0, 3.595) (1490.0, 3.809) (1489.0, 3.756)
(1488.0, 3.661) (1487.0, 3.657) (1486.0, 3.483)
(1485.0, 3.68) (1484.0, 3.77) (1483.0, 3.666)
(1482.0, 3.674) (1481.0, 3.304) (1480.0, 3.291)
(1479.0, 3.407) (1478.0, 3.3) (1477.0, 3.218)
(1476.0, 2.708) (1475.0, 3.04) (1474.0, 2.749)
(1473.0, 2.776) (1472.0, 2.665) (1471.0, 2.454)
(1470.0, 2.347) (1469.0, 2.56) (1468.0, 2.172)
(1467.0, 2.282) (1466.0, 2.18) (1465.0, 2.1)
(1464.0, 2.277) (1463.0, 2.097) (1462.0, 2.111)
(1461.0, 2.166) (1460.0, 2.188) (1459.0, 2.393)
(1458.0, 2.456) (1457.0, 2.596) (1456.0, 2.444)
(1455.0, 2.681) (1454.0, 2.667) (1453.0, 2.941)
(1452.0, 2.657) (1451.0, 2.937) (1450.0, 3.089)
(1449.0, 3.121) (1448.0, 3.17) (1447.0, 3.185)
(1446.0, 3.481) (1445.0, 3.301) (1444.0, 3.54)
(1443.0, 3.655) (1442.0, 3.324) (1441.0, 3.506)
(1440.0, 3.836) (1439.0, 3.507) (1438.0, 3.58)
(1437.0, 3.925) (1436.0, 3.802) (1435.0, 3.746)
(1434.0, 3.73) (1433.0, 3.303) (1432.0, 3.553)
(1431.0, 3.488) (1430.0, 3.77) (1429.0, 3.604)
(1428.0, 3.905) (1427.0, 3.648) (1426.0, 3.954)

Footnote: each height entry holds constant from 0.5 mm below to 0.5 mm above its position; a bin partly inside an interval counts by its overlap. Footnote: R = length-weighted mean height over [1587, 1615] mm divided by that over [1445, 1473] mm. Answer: 1.56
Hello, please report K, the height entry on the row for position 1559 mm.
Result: 3.516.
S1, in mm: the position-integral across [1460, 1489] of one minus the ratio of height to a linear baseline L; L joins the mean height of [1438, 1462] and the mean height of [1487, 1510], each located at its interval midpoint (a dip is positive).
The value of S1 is 4.5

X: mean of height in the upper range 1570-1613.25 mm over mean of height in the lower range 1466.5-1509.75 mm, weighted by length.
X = 1.16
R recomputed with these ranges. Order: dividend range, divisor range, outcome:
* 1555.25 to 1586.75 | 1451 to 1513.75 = 1.20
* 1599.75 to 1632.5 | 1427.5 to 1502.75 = 1.27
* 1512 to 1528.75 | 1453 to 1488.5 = 1.37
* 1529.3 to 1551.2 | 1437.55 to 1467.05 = 1.32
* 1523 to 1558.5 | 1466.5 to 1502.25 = 1.14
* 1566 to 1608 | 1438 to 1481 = 1.40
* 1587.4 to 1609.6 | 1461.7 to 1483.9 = 1.46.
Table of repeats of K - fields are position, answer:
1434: 3.73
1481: 3.304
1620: 4.024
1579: 3.845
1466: 2.18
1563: 3.66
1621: 3.94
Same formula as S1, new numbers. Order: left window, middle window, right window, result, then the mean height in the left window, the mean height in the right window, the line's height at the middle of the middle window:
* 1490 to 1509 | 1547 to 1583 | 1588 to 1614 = 1.00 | 3.8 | 4.03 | 3.95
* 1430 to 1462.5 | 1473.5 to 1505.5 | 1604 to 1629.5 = -2.02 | 3.14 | 4.05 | 3.37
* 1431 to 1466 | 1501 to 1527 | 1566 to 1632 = -3.27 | 3.03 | 3.99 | 3.45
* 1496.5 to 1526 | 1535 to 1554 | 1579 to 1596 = 0.59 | 3.86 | 3.97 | 3.91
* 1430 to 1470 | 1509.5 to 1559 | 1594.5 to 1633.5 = -4.01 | 2.97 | 4.07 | 3.54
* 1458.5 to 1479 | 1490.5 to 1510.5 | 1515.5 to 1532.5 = -3.19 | 2.51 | 3.85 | 3.28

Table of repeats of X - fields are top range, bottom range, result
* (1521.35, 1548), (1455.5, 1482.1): 1.46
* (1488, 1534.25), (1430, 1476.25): 1.30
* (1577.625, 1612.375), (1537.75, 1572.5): 1.06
